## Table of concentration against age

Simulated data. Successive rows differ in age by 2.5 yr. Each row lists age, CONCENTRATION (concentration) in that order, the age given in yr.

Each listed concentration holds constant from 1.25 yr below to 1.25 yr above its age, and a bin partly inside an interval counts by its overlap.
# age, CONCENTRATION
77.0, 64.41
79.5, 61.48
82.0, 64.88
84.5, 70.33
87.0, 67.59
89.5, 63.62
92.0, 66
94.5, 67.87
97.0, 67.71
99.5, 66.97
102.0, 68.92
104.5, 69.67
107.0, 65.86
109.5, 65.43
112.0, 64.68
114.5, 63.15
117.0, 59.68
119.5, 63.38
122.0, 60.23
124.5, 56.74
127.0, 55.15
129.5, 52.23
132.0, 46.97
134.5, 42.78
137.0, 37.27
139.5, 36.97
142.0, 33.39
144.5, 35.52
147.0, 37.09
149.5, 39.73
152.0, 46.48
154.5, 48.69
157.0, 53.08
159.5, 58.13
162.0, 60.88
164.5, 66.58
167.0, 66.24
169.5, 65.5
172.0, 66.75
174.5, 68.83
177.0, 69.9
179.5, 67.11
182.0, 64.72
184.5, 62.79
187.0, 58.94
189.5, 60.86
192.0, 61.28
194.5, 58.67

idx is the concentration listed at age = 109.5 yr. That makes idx 65.43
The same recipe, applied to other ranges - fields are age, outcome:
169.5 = 65.5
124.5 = 56.74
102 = 68.92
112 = 64.68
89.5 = 63.62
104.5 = 69.67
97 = 67.71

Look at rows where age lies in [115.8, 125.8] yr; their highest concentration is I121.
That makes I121 63.38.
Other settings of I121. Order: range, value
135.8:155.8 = 48.69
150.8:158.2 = 53.08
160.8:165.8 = 66.58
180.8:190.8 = 64.72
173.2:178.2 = 69.9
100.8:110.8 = 69.67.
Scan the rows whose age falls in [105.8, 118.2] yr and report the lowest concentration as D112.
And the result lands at 59.68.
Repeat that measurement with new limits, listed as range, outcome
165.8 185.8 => 62.79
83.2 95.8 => 63.62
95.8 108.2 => 65.86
